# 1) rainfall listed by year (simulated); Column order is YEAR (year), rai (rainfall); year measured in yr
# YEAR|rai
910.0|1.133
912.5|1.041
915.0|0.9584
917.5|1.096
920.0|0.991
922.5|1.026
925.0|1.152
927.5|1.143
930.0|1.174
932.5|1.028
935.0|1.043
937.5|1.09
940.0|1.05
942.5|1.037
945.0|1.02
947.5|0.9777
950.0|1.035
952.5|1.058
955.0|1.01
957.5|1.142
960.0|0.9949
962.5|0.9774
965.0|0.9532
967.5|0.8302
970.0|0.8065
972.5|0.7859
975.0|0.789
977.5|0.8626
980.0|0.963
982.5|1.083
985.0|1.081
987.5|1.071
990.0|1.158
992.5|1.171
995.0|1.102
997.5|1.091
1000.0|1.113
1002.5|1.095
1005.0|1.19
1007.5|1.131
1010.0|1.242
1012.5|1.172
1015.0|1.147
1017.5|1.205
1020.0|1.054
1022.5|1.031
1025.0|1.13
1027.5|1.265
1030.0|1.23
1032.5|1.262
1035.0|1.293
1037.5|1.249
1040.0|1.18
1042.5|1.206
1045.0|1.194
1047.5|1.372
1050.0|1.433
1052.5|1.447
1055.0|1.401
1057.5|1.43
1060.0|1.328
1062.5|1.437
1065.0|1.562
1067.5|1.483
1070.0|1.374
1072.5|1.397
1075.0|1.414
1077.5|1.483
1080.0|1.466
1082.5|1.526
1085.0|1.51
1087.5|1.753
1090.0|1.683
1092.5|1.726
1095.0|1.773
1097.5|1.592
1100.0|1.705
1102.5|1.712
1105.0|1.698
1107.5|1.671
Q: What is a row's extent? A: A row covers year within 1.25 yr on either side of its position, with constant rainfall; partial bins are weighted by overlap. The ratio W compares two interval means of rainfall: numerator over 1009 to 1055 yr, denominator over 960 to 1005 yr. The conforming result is 1.2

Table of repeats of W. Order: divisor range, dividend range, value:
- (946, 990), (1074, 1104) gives 1.66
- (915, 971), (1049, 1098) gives 1.47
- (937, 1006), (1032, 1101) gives 1.43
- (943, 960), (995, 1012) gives 1.10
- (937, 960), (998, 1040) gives 1.13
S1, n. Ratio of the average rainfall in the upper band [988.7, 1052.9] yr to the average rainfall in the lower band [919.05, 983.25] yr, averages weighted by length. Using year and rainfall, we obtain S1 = 1.19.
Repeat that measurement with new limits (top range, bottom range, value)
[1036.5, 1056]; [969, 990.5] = 1.38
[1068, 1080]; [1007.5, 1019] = 1.21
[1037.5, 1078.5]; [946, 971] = 1.41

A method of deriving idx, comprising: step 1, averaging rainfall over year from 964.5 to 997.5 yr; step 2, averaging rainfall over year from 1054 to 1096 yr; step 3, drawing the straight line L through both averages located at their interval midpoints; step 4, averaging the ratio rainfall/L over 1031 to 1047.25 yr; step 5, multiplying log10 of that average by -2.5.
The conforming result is 0.059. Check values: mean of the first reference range 0.978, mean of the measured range 1.24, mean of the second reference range 1.51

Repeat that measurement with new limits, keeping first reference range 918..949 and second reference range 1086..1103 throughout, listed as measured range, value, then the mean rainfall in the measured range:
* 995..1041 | 0.19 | 1.17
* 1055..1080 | 0.12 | 1.43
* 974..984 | 0.31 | 0.932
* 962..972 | 0.33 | 0.877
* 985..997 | 0.16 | 1.12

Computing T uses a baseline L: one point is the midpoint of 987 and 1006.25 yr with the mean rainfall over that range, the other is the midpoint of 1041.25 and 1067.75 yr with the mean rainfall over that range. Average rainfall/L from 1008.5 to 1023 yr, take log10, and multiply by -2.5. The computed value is 0.06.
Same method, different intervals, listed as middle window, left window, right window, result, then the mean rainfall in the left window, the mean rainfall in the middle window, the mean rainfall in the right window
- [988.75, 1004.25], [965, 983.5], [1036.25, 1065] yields -0.11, 0.877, 1.12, 1.34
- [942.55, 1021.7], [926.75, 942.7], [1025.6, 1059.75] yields 0.13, 1.08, 1.04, 1.3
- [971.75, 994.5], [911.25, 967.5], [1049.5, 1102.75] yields 0.19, 1.04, 1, 1.53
